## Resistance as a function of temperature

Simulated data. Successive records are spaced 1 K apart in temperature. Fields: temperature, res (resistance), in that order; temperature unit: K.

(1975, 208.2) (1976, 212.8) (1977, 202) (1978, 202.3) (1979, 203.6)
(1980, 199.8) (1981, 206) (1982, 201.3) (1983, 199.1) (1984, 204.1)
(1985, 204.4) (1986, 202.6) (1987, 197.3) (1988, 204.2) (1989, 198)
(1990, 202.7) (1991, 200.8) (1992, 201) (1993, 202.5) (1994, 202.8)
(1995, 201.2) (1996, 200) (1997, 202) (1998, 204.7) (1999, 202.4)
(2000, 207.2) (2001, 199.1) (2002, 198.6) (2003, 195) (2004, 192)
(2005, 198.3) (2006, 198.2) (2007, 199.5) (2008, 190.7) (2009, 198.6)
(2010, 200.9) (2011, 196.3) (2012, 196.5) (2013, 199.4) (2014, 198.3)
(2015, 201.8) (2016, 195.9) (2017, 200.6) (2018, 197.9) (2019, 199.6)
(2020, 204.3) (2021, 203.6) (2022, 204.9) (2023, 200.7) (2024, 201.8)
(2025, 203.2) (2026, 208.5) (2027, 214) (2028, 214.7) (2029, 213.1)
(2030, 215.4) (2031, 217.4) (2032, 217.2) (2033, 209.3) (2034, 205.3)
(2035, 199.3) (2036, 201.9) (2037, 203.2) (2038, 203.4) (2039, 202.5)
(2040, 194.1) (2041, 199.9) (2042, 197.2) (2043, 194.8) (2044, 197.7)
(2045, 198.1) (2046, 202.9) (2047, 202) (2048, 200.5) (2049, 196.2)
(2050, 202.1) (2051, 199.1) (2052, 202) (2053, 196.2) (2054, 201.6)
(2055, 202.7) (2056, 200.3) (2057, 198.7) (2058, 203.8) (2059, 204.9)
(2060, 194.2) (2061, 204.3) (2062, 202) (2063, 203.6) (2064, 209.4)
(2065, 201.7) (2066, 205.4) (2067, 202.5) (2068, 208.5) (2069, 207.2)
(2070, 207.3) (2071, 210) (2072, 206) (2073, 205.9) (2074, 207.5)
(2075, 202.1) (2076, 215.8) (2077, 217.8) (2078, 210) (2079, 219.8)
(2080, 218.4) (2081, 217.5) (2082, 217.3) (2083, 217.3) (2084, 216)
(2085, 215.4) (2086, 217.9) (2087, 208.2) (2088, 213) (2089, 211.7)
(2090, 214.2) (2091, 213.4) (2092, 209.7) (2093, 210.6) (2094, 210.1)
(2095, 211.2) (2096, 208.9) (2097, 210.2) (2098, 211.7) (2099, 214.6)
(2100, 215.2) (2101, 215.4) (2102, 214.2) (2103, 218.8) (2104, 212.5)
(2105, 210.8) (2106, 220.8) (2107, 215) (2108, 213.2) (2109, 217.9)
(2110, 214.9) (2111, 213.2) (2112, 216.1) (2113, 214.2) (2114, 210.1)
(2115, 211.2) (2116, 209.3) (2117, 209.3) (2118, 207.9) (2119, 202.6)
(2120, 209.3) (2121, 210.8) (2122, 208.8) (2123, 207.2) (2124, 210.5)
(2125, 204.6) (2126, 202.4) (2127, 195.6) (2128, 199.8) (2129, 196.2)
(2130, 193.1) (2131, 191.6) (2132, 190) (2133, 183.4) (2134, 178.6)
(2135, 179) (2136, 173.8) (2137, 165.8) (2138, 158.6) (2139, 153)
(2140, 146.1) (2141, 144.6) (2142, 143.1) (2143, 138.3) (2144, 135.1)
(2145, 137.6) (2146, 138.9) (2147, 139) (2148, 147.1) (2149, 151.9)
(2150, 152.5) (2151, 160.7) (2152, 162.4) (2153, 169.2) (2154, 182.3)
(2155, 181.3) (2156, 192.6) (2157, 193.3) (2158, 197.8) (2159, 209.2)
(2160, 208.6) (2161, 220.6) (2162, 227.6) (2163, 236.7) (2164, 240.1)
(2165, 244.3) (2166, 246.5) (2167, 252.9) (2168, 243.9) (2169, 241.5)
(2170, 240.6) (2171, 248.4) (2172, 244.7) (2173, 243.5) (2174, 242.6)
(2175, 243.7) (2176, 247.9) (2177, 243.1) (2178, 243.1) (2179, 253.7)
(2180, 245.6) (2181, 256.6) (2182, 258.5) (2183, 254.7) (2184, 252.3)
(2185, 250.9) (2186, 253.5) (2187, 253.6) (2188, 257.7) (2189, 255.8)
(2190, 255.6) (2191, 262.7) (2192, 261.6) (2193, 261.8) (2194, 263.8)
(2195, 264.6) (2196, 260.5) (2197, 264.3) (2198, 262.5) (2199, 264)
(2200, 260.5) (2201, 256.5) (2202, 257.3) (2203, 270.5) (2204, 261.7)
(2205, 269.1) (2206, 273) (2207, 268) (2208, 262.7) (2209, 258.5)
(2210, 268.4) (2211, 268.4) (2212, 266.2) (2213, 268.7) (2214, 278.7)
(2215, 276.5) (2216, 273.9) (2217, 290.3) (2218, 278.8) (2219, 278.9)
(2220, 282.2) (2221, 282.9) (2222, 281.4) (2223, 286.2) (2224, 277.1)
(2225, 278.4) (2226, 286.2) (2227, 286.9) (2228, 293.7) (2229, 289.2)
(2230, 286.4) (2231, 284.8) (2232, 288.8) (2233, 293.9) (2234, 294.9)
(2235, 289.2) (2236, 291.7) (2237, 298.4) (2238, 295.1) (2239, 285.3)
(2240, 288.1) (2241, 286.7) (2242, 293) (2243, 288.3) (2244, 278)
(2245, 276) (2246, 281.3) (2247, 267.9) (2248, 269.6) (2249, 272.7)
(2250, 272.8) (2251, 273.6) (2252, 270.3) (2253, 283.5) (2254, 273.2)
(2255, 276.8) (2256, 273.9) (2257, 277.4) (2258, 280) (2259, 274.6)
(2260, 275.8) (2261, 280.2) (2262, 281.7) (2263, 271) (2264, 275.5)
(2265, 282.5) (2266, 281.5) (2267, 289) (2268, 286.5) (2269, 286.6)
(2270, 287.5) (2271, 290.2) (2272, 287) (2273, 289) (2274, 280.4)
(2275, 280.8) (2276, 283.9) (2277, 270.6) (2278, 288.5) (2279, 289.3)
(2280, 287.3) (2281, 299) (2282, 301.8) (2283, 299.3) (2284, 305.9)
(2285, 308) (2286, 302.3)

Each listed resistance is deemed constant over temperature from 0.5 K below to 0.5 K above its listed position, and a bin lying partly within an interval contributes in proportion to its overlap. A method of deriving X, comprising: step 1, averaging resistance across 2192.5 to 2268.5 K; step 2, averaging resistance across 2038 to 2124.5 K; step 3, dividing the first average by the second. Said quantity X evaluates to 1.33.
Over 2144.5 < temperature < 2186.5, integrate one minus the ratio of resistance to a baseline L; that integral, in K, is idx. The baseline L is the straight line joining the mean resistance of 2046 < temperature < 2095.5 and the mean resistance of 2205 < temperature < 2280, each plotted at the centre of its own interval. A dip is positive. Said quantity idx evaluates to 5.4 K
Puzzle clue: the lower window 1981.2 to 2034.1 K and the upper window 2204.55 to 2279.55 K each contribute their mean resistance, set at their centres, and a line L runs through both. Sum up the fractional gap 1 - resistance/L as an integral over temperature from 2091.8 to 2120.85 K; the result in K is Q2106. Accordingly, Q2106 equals 2.8 K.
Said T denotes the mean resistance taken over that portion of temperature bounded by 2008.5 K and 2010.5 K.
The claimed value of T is 200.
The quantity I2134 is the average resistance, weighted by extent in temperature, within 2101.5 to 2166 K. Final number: 192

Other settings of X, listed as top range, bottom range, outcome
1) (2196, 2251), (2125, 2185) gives 1.38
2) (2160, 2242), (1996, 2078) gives 1.31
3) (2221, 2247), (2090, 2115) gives 1.34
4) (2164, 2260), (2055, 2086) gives 1.29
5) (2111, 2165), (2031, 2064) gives 0.93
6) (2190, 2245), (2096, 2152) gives 1.46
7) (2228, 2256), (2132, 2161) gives 1.70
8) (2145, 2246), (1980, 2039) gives 1.24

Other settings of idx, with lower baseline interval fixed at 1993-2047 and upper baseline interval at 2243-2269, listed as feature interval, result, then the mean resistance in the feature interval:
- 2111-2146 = 7.42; 186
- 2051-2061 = 0.60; 201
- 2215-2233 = -1.13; 284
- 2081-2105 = 1.27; 213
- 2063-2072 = 0.45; 206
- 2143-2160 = 5.44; 166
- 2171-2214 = -0.14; 258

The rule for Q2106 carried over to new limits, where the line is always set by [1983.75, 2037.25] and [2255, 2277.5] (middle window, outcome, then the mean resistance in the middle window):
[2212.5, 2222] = -0.47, 279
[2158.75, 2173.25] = 0.77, 237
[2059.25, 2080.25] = 1.26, 207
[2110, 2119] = 0.89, 211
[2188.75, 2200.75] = -0.11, 261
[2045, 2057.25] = 0.83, 200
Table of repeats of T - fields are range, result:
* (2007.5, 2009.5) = 195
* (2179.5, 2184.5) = 254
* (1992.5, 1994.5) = 203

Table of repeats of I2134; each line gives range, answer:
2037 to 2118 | 208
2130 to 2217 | 225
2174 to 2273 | 273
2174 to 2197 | 255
